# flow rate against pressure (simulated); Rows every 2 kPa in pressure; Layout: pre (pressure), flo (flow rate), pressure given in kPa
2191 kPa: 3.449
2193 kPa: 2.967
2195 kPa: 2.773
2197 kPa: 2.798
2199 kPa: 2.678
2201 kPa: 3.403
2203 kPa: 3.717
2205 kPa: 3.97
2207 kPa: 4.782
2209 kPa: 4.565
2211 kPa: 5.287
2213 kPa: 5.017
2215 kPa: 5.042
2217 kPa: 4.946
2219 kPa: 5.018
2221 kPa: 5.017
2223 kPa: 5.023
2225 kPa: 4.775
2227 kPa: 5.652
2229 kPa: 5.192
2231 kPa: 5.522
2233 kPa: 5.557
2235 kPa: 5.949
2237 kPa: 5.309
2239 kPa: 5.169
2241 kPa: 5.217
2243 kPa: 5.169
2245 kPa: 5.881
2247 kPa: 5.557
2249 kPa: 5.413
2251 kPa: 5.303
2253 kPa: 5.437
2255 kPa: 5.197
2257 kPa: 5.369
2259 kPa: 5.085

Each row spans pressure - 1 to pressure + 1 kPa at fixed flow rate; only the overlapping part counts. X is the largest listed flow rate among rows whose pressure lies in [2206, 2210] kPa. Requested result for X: 4.782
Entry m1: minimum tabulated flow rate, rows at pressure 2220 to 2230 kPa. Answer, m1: 4.775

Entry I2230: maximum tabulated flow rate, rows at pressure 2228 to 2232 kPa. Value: 5.522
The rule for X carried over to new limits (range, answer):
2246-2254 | 5.557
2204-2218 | 5.287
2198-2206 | 3.97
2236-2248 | 5.881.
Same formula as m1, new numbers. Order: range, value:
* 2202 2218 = 3.717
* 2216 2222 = 4.946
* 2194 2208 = 2.678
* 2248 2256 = 5.197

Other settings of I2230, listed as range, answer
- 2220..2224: 5.023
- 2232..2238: 5.949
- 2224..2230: 5.652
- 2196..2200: 2.798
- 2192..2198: 2.967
